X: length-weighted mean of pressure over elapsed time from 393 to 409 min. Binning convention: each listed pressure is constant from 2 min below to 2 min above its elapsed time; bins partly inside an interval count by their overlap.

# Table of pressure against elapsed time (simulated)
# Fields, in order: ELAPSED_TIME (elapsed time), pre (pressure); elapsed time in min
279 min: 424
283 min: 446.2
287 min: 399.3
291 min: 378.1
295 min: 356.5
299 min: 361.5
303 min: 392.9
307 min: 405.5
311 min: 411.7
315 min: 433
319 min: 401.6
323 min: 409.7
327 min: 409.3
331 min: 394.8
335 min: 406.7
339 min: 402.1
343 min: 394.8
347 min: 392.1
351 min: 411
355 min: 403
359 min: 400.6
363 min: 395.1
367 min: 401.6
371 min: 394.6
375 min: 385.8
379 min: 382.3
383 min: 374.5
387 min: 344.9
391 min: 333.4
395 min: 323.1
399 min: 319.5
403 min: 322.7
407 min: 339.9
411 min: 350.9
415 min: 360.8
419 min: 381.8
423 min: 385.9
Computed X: 326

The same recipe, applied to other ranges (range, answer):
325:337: 404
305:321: 413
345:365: 400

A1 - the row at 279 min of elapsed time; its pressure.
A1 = 424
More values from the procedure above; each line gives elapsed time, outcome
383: 374.5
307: 405.5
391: 333.4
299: 361.5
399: 319.5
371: 394.6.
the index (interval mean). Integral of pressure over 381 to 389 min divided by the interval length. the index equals 360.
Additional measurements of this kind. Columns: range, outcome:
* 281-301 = 388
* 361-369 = 398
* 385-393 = 339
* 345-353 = 402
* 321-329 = 410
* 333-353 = 401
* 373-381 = 384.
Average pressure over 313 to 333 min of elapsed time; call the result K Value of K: 410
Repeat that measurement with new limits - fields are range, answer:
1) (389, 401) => 325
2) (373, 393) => 364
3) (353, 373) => 399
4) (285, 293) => 389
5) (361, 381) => 392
